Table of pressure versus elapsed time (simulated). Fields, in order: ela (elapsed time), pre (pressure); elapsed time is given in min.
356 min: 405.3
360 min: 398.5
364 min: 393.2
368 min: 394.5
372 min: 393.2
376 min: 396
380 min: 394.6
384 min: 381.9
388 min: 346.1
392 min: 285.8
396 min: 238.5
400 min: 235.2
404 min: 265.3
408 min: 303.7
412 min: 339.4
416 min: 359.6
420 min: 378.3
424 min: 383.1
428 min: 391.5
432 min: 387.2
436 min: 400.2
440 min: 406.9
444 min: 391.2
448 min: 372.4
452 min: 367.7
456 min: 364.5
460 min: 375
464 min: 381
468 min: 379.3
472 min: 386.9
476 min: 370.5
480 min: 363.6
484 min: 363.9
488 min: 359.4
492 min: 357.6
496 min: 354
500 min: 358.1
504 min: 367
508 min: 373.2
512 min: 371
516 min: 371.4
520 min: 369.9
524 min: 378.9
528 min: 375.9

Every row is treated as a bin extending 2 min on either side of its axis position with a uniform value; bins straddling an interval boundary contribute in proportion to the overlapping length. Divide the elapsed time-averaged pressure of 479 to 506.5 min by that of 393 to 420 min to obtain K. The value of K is 1.22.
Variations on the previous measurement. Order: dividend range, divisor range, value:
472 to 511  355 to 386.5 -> 0.93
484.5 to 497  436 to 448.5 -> 0.91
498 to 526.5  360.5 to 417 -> 1.09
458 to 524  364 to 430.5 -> 1.07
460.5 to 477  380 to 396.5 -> 1.15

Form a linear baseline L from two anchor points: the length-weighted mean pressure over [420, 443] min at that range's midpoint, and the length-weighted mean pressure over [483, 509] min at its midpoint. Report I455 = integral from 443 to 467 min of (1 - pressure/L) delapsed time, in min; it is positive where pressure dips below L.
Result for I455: 0.4 min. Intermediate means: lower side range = 392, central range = 375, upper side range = 361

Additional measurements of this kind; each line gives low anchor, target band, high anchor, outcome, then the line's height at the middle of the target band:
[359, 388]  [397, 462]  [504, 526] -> 4.6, 383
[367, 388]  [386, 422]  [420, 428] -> 7.4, 386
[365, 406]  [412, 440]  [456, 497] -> -2.5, 350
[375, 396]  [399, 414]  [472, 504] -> 2.6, 351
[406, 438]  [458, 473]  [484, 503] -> -0.7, 362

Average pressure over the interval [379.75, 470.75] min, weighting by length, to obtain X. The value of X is 353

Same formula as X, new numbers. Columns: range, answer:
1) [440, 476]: 379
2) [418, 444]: 391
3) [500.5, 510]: 368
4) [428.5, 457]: 385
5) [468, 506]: 365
